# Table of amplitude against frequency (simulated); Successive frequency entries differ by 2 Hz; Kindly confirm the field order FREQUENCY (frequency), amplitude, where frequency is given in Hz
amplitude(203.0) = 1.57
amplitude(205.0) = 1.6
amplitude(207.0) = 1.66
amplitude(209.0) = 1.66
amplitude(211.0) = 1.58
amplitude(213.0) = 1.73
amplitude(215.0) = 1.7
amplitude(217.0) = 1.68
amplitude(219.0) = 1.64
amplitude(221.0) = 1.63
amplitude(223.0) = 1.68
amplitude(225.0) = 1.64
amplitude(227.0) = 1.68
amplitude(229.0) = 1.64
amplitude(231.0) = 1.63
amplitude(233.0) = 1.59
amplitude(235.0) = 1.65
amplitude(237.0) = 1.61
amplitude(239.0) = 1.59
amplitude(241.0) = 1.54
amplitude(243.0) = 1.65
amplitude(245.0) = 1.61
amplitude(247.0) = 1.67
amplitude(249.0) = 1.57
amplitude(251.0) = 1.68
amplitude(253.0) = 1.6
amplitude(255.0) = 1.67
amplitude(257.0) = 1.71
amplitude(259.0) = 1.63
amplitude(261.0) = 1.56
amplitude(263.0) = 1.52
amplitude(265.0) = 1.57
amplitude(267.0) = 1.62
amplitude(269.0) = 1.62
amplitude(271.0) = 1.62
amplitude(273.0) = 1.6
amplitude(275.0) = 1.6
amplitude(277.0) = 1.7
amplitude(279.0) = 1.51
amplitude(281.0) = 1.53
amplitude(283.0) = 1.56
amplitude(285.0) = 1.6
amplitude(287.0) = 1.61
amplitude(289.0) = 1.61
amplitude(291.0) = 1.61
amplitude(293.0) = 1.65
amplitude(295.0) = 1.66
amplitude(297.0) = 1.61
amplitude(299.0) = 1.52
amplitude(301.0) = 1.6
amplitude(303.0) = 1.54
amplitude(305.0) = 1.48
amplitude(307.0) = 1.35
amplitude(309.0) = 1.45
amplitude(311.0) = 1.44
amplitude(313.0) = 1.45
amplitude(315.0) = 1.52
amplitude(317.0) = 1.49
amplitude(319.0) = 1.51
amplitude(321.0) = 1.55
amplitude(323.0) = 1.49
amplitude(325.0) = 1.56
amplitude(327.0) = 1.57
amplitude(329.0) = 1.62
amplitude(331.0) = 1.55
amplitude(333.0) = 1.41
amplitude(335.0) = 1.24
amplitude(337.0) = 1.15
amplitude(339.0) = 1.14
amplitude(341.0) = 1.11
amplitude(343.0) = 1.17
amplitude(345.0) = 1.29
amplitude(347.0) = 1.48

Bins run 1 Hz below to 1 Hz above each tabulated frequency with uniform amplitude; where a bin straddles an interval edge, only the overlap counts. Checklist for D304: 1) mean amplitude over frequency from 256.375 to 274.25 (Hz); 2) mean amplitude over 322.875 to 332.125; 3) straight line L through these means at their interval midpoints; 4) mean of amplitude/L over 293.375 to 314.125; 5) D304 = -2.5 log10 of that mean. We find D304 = 0.04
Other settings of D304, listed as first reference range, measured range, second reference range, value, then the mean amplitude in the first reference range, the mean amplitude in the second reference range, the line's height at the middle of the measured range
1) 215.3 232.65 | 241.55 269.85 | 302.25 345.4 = -0.029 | 1.65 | 1.41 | 1.58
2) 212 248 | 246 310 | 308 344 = -0.043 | 1.64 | 1.41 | 1.53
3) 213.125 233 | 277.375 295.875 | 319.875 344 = -0.071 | 1.66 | 1.38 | 1.5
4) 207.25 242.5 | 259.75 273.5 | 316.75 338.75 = -0.016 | 1.64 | 1.46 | 1.57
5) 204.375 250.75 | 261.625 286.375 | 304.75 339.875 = -0.032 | 1.64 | 1.44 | 1.54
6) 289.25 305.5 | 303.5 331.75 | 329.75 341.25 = -0.060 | 1.59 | 1.28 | 1.43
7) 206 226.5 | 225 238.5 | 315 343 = -0.004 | 1.66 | 1.41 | 1.63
